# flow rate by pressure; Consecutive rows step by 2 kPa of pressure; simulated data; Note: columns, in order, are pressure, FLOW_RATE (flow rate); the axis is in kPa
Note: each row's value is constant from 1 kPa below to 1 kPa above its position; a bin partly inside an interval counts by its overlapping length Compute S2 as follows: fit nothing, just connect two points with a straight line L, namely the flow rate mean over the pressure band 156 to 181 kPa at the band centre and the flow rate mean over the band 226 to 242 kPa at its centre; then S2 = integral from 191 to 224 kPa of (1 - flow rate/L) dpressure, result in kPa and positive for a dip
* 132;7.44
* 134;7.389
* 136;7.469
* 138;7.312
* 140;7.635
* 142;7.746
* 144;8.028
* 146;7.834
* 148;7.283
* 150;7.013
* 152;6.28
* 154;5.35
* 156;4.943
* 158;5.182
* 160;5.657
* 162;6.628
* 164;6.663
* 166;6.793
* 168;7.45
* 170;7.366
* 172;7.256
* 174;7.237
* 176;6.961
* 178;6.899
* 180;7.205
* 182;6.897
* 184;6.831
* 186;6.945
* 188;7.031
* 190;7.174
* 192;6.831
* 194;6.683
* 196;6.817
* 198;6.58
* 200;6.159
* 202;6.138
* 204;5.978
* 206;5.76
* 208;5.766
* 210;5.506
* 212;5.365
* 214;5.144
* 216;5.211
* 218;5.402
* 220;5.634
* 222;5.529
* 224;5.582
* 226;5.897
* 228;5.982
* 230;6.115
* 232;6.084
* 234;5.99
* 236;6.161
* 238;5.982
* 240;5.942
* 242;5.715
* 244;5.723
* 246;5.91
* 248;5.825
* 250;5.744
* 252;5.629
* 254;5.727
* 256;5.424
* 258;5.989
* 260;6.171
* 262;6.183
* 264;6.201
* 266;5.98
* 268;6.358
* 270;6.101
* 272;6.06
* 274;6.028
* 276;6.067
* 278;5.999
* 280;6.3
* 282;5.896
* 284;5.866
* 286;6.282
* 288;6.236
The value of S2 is 2.1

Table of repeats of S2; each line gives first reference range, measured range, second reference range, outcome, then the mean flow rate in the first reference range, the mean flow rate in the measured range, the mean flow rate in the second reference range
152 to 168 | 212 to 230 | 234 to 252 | 1.0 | 6.01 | 5.57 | 5.87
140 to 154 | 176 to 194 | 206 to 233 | -1.6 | 7.24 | 6.96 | 5.64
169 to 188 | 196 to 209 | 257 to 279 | 1.3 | 7.06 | 6.12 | 6.1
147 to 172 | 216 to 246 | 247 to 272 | 1.3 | 6.42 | 5.82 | 5.95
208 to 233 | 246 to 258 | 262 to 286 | 0.4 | 5.63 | 5.72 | 6.09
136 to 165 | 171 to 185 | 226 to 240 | -1.2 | 6.71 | 7.04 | 6.03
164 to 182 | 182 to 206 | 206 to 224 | -1.3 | 7.11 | 6.62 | 5.47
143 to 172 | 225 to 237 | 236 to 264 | 0.0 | 6.63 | 6.04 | 5.87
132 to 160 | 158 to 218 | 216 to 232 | -2.1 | 6.86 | 6.47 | 5.72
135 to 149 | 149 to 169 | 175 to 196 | 3.1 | 7.62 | 6.2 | 6.94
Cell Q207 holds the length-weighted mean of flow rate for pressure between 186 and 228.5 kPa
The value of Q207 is 6.03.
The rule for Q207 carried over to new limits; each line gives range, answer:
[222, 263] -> 5.88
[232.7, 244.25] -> 5.94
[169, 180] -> 7.15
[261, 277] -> 6.12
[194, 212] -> 6.08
